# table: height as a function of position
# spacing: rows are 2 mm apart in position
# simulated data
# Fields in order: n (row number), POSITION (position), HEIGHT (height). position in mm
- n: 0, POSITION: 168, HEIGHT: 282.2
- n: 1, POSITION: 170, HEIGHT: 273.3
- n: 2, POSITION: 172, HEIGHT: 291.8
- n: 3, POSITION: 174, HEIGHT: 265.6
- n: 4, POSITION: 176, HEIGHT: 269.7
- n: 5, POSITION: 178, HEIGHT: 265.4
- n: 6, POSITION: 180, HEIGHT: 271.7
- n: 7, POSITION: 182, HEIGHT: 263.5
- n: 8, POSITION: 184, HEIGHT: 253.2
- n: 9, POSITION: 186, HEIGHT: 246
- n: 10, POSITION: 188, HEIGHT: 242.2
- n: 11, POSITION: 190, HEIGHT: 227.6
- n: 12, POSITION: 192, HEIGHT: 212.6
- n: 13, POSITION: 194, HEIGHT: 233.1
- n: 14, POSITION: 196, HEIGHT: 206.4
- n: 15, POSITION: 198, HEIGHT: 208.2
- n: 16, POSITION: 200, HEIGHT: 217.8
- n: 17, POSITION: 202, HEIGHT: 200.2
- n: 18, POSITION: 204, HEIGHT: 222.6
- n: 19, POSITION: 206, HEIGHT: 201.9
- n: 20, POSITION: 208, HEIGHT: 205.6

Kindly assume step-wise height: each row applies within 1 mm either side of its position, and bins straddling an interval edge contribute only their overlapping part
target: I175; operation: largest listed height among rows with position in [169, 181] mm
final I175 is 291.8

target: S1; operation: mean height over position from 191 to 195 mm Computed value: 223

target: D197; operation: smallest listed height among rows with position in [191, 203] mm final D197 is 200.2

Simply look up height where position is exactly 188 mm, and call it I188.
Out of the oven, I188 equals 242.2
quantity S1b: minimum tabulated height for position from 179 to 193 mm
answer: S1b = 212.6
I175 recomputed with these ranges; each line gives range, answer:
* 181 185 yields 263.5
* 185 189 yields 246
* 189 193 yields 227.6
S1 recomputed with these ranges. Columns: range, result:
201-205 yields 211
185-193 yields 232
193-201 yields 216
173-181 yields 268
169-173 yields 283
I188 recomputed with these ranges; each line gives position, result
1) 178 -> 265.4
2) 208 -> 205.6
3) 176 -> 269.7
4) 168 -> 282.2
